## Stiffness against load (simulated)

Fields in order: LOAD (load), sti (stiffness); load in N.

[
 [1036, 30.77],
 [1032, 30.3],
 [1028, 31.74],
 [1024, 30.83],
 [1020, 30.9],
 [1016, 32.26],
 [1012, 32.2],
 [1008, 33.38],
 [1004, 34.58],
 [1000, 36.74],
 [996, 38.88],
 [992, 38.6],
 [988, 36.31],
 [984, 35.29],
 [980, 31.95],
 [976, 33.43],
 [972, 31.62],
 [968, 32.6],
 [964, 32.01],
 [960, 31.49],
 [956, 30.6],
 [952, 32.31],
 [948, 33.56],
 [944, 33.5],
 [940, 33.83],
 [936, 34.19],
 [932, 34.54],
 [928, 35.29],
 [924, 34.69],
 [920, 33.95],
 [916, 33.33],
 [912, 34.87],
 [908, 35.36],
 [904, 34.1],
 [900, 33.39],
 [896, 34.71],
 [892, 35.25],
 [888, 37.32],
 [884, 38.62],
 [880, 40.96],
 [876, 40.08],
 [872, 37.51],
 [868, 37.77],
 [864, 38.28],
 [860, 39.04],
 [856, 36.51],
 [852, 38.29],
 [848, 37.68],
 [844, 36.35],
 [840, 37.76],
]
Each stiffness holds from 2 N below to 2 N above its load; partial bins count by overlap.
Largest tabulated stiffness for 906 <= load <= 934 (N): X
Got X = 35.36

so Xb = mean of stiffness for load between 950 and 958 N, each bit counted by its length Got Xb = 31.5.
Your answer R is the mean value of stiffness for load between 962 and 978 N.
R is 32.4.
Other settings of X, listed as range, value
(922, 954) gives 35.29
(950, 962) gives 32.31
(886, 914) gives 37.32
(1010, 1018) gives 32.26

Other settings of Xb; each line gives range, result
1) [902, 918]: 34.4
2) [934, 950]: 33.8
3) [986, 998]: 37.9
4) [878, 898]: 37.4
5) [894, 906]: 34.1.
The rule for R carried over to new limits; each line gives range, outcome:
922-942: 34.5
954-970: 31.7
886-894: 36.3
